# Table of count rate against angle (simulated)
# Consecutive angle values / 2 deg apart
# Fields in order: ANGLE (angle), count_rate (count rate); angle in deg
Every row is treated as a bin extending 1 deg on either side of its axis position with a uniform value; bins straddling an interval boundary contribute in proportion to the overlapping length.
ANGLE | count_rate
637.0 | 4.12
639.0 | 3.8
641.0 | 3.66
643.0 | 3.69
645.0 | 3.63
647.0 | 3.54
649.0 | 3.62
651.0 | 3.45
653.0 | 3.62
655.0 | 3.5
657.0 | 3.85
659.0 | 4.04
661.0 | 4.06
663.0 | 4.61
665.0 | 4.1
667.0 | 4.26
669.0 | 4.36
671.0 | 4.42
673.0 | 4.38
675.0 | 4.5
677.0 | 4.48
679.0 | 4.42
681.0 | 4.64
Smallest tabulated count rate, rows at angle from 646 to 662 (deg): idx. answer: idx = 3.45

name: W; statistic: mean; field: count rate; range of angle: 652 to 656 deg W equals 3.56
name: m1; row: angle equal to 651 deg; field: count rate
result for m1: 3.45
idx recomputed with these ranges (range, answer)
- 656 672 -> 3.85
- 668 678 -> 4.36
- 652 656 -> 3.5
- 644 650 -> 3.54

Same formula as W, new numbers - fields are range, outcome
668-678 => 4.43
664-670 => 4.24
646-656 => 3.55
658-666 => 4.2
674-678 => 4.49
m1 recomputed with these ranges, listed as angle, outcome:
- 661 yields 4.06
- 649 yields 3.62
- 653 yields 3.62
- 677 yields 4.48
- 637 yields 4.12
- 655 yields 3.5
